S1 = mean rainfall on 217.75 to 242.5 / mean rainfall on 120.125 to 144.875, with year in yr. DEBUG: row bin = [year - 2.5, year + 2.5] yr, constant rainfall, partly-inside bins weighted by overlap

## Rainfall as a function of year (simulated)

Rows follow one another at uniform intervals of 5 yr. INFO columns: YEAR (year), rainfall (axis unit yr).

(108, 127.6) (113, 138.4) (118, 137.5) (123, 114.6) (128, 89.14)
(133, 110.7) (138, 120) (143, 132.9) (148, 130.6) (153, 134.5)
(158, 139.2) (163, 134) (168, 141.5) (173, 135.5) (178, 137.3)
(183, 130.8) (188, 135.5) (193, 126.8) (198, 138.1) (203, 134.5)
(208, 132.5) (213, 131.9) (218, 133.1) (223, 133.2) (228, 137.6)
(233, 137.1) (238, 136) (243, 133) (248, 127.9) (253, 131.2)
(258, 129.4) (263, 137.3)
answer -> 1.19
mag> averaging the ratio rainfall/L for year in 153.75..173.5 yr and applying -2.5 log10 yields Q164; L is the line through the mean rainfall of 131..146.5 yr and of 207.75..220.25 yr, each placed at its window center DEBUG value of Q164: -0.10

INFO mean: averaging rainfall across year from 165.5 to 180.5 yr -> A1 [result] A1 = 138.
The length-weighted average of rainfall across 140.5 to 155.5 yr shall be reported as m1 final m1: 133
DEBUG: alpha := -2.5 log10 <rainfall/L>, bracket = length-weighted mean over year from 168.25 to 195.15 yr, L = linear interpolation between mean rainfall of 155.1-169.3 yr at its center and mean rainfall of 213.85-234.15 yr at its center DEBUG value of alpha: 0.02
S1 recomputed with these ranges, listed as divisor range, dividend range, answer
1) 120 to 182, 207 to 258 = 1.05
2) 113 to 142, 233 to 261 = 1.13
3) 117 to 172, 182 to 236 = 1.06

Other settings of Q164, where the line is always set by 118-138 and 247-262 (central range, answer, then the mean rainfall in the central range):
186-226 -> -0.088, 133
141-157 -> -0.169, 133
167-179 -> -0.170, 138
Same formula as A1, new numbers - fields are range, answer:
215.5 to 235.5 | 135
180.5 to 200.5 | 133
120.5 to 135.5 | 105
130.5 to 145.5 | 121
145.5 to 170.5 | 136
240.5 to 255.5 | 131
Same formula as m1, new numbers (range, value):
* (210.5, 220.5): 132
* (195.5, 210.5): 135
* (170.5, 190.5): 135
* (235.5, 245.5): 134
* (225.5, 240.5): 137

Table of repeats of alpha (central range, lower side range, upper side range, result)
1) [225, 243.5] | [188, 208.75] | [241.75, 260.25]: -0.04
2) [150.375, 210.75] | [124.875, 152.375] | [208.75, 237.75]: -0.07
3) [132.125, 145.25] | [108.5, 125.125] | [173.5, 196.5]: 0.08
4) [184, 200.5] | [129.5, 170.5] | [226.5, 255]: -0.01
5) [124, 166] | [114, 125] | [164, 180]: 0.08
